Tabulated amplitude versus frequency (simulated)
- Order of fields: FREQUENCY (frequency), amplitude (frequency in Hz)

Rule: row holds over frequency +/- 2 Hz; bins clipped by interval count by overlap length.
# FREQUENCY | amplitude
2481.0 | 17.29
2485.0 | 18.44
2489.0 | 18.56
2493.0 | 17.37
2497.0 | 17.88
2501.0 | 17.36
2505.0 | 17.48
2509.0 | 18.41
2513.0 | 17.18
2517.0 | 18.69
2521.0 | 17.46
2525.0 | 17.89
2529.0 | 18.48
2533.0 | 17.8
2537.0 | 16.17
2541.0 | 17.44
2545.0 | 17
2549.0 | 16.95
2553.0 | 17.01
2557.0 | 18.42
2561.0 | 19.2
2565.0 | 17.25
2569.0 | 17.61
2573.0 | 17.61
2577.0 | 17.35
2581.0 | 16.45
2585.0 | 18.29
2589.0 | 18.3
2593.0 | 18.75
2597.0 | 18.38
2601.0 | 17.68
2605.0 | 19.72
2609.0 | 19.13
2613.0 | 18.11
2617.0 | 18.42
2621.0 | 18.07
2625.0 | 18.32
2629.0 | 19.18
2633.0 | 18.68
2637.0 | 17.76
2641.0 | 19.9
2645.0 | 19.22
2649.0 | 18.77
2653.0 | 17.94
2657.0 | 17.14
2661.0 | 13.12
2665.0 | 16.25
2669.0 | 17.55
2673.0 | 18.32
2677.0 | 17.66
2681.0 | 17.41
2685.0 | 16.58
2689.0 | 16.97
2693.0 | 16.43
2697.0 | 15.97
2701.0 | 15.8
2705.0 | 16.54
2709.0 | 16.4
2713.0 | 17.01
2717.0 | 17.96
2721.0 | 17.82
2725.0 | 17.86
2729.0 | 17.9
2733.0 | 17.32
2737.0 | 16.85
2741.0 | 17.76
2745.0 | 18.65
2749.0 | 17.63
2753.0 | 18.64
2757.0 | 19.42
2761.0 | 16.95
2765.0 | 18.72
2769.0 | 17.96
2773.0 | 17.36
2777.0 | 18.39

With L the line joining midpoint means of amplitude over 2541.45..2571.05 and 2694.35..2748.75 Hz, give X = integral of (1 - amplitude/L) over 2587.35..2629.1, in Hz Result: -2.45 Hz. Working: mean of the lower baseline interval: 17.6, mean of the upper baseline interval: 17.2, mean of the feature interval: 18.5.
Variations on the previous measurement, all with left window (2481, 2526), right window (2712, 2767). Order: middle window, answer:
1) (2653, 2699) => 3.00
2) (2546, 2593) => 0.43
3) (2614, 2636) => -0.73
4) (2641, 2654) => -0.73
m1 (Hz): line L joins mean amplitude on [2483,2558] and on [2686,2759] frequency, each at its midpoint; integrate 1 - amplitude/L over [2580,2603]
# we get -0.6 Hz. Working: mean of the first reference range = 17.7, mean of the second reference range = 17.4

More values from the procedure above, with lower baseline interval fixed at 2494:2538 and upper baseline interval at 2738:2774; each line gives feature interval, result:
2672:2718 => 2.9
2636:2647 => -0.7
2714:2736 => 0.4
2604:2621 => -0.8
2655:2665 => 1.5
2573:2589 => 0.3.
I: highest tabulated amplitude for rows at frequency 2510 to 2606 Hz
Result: 19.72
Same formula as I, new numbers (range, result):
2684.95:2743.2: 17.96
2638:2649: 19.9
